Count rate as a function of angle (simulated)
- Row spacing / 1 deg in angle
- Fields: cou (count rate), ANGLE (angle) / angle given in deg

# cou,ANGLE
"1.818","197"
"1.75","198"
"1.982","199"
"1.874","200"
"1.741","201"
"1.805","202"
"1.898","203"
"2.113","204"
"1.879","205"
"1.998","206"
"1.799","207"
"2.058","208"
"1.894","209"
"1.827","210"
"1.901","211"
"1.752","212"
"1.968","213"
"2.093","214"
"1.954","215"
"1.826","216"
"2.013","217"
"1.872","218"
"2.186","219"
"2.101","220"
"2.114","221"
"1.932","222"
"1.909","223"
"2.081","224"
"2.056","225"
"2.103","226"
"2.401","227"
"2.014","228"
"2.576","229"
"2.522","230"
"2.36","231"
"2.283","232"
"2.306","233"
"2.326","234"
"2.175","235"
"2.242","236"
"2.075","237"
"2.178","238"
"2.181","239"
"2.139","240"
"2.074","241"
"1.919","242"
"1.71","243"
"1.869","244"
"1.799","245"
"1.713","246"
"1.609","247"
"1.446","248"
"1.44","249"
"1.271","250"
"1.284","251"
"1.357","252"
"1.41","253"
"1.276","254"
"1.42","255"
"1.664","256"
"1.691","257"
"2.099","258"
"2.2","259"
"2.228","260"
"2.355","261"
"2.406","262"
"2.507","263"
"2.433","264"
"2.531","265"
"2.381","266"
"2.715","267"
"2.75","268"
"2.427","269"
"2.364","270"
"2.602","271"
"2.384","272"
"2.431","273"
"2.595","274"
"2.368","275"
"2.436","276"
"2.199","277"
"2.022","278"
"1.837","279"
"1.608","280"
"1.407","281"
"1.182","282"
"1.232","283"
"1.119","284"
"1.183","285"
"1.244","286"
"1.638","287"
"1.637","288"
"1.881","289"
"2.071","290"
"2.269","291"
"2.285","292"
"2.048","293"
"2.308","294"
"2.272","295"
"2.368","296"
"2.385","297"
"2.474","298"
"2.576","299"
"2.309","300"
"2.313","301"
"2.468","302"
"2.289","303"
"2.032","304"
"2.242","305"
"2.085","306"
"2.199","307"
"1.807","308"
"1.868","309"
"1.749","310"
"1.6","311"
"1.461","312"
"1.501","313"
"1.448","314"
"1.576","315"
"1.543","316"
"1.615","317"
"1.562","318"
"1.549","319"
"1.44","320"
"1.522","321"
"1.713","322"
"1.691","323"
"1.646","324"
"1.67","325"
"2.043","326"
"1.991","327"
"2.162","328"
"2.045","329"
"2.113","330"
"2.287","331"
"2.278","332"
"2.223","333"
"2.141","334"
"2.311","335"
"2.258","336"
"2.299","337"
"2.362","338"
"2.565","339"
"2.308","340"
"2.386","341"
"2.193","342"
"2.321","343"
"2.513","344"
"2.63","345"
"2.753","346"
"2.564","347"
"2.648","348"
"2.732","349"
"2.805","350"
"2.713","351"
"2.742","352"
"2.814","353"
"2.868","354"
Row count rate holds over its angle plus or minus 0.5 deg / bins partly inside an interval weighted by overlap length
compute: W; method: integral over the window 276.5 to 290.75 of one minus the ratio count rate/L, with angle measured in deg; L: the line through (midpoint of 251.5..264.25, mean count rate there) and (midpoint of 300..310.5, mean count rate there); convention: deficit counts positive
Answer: 3.0 deg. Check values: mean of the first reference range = 1.92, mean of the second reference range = 2.11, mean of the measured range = 1.6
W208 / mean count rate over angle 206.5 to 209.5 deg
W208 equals 1.92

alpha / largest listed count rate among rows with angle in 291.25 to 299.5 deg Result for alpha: 2.576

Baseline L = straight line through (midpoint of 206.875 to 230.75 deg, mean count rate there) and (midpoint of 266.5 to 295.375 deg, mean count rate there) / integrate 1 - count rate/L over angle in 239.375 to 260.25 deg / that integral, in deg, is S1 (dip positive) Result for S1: 3.5 deg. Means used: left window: 2.05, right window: 2.02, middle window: 1.69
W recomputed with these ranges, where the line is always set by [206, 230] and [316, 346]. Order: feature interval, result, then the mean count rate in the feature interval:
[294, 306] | -1.58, 2.33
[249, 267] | 1.06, 1.92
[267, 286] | 0.38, 2.01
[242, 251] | 1.91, 1.61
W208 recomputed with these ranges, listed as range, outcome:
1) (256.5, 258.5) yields 1.9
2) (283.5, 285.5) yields 1.15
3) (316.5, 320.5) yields 1.54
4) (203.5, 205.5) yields 2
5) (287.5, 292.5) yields 2.03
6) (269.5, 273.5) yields 2.45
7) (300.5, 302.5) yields 2.39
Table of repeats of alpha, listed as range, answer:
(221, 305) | 2.75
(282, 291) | 2.269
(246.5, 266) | 2.531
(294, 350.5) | 2.805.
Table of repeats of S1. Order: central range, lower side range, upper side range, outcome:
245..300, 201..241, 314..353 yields 3.3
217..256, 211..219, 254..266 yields 1.5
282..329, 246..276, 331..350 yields 8.2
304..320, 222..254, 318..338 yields 2.0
